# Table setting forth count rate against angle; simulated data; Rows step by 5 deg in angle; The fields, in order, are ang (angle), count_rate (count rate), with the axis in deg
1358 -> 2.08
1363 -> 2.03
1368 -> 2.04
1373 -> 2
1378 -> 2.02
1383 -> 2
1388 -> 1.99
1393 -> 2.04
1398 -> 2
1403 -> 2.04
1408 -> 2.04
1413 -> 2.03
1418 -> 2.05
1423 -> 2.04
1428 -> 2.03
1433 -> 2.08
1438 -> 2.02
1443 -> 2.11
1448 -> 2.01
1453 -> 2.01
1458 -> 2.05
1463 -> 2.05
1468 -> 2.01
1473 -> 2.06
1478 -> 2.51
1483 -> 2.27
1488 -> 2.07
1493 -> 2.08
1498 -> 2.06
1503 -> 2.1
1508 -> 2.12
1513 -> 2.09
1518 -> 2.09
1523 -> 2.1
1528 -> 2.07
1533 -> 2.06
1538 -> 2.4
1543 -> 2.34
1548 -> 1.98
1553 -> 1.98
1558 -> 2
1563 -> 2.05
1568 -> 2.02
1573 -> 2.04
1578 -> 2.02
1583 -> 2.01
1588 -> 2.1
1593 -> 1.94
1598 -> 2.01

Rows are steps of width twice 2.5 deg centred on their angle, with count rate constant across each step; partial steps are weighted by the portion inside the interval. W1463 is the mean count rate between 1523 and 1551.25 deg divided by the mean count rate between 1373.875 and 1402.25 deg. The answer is 1.1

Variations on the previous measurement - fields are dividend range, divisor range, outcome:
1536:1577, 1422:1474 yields 1.03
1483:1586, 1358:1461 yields 1.03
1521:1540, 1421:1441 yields 1.05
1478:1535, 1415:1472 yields 1.04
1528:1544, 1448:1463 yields 1.10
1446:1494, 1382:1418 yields 1.05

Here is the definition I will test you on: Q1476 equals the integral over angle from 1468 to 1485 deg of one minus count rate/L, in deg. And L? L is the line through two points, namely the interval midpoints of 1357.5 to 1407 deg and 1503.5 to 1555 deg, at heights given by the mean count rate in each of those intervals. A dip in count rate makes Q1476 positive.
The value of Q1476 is -1.25 deg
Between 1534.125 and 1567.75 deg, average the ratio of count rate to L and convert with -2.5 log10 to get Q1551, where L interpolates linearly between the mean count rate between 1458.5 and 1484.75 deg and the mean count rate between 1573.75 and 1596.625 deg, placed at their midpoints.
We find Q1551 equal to -0.03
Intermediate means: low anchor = 2.17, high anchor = 2.02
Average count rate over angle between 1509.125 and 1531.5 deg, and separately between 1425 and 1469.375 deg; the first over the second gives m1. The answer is 1.02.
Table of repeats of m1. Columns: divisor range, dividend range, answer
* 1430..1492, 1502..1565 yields 1.00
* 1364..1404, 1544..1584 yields 1.00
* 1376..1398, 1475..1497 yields 1.10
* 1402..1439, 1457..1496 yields 1.05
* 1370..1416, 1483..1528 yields 1.04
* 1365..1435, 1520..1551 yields 1.06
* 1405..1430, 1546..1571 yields 0.98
